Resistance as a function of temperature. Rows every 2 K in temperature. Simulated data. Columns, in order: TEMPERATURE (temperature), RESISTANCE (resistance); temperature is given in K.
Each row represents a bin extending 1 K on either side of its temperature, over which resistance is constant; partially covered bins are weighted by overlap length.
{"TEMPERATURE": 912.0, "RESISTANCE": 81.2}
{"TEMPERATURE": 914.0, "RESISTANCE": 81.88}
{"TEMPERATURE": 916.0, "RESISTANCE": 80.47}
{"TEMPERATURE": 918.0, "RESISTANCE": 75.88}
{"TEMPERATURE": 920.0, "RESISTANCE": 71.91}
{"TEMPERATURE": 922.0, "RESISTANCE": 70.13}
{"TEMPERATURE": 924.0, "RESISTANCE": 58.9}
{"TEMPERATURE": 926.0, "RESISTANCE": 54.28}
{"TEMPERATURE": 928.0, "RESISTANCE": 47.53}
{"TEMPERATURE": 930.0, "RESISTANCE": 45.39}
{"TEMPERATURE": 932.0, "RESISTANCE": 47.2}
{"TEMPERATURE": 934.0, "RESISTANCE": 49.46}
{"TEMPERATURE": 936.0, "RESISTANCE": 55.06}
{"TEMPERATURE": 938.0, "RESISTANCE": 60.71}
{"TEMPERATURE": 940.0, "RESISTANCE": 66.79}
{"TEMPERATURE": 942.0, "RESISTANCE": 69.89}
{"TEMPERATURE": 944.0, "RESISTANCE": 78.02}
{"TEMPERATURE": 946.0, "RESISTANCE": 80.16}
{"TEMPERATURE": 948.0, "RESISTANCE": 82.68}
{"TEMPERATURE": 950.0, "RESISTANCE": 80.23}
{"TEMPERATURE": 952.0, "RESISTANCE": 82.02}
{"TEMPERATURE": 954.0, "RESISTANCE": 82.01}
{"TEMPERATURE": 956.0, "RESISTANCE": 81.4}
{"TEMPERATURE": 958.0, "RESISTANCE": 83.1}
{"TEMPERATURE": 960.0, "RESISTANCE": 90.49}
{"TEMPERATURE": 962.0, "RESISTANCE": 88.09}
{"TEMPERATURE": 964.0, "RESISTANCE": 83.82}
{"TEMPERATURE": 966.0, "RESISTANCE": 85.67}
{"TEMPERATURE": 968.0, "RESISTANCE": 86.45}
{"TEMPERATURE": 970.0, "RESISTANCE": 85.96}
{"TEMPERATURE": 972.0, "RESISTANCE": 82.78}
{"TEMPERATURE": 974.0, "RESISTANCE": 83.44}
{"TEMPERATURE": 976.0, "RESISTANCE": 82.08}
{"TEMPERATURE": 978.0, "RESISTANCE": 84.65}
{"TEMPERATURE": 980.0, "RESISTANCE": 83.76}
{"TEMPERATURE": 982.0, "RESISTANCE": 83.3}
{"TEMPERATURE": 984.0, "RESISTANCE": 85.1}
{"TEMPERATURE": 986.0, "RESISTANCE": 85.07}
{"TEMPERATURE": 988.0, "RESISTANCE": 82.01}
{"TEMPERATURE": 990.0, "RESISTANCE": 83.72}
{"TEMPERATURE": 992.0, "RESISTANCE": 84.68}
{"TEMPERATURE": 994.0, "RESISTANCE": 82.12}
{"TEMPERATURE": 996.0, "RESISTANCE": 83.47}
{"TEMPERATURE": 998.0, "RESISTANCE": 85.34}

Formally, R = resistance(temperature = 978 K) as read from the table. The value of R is 84.65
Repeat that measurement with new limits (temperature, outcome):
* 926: 54.28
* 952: 82.02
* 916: 80.47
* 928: 47.53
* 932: 47.2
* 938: 60.71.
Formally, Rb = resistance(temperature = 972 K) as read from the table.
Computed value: 82.78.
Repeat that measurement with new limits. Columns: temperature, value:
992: 84.68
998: 85.34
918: 75.88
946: 80.16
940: 66.79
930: 45.39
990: 83.72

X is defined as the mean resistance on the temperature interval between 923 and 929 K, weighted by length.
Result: 53.6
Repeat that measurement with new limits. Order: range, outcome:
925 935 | 48.8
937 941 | 63.8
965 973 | 85.2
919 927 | 63.8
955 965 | 85.4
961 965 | 86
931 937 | 50.6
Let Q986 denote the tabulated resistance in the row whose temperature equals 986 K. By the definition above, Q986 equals 85.07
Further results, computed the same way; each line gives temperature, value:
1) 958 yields 83.1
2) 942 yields 69.89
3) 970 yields 85.96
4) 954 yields 82.01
